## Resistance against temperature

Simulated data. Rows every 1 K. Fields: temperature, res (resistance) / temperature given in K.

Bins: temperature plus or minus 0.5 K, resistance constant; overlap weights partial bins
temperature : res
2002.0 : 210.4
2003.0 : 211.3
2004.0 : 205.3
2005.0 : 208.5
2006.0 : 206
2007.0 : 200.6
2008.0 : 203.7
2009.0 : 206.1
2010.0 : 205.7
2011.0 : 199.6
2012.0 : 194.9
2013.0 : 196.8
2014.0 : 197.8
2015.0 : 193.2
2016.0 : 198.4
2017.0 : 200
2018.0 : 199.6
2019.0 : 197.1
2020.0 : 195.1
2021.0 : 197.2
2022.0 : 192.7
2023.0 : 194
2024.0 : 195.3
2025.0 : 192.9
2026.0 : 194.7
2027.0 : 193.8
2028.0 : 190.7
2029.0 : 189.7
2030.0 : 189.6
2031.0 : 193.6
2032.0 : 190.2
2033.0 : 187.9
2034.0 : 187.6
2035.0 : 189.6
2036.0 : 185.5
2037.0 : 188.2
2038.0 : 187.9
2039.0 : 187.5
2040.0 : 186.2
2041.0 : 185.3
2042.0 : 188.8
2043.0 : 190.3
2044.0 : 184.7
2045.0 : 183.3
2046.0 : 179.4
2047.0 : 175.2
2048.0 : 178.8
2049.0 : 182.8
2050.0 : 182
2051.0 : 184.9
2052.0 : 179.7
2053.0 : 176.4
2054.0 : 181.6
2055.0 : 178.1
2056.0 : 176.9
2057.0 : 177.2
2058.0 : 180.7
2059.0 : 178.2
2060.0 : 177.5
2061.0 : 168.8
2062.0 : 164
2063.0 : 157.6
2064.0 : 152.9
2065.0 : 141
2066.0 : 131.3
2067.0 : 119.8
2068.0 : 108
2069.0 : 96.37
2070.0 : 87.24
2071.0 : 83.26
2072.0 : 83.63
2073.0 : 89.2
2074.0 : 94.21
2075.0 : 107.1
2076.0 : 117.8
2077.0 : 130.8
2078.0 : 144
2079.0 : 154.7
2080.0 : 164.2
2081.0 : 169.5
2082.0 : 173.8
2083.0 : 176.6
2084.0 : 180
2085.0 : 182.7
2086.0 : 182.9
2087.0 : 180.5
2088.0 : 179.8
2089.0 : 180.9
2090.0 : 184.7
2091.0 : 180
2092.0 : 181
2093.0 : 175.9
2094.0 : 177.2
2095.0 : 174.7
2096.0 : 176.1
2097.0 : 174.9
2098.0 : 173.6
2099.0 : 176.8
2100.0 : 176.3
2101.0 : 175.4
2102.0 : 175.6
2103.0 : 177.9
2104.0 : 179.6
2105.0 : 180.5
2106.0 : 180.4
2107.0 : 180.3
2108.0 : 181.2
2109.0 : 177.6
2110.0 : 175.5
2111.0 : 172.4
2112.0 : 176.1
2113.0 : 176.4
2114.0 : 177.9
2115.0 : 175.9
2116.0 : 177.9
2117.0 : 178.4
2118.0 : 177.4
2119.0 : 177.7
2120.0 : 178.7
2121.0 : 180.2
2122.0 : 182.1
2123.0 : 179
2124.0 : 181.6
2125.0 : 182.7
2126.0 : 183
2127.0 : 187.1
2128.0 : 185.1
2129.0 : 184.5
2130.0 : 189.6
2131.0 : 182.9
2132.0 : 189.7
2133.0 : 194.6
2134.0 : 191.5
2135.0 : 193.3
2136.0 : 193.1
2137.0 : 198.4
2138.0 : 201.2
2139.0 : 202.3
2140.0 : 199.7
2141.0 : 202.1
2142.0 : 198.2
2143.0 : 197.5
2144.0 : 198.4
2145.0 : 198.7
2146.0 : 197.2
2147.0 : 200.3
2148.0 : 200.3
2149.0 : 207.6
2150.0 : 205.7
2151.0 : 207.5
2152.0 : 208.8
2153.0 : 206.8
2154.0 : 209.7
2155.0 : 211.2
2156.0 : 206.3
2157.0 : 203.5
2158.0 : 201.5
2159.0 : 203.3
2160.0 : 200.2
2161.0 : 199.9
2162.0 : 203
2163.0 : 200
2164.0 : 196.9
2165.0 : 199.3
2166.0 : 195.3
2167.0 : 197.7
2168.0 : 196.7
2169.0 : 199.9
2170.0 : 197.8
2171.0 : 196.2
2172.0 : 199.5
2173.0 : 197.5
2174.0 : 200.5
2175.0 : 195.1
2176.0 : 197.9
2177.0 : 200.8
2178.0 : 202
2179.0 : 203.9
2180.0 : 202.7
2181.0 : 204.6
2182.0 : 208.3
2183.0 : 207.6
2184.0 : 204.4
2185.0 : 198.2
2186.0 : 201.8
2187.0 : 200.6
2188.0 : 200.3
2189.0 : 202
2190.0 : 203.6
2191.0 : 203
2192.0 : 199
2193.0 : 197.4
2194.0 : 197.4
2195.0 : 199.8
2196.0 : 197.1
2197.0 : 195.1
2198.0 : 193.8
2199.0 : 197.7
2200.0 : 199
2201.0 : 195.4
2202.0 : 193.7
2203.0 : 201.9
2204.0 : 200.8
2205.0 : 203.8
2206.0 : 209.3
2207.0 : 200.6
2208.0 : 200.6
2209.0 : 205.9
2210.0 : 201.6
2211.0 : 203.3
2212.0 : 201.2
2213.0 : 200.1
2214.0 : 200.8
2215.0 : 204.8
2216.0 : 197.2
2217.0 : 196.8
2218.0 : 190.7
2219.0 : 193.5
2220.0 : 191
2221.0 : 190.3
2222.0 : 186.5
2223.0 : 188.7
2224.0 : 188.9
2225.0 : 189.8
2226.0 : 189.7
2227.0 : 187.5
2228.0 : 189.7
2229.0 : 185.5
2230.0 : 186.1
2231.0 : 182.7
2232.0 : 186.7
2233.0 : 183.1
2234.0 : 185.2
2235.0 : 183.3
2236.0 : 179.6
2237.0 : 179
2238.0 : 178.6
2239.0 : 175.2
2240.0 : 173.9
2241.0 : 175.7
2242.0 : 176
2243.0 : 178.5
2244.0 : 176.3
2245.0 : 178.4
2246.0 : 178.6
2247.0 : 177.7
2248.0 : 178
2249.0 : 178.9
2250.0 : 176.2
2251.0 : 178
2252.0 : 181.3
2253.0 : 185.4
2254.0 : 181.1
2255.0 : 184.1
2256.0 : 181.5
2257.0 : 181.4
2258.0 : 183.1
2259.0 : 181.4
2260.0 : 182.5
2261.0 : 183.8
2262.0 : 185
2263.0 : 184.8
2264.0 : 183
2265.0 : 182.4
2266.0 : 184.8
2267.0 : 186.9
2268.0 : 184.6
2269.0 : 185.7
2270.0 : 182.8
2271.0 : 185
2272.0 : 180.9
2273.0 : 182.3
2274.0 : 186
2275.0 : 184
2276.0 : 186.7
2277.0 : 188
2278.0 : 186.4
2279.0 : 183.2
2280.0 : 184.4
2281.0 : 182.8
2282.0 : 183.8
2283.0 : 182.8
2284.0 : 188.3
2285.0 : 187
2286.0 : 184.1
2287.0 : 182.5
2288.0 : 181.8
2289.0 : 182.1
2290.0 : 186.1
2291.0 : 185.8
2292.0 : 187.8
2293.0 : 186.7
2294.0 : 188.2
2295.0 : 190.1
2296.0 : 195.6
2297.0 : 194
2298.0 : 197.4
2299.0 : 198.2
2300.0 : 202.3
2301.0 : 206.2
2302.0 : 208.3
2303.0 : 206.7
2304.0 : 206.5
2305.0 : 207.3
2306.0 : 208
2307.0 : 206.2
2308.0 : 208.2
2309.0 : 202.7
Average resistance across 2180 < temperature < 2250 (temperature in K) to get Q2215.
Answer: 193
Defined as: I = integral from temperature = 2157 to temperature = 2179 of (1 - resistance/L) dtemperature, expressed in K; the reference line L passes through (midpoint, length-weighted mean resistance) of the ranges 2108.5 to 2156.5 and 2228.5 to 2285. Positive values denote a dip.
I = -1.28 K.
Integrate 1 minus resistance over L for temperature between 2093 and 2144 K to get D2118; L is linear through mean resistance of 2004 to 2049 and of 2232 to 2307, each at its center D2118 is 1.8 K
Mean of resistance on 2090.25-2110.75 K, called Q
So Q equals 178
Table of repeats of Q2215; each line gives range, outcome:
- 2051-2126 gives 164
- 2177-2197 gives 202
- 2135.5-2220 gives 201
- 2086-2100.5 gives 178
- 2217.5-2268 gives 183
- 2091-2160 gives 188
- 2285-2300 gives 189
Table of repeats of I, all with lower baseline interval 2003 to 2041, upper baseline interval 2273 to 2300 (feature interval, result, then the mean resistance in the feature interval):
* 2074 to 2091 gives 2.80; 162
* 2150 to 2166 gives -1.04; 204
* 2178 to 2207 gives -1.63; 201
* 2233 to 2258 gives 1.21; 179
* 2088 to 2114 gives 2.05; 178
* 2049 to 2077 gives 7.23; 144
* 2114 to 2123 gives 0.65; 179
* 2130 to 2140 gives -0.12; 194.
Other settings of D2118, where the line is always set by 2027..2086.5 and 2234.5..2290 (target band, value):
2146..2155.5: -1.9 K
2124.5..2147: -3.0 K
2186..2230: -4.9 K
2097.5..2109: -0.7 K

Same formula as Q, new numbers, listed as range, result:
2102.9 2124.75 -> 178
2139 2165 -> 203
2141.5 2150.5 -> 200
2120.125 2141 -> 189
